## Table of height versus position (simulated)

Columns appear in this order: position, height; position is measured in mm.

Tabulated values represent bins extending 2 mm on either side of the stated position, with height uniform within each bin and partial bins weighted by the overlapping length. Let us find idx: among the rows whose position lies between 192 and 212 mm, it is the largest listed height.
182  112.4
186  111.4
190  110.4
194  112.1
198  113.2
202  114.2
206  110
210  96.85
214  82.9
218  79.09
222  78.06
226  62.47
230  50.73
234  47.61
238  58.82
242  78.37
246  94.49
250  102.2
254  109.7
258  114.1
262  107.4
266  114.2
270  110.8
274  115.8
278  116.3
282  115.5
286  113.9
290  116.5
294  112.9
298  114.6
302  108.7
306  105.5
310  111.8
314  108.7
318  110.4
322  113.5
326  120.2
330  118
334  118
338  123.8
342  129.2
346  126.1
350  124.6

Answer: 114.2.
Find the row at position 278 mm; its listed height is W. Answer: 116.3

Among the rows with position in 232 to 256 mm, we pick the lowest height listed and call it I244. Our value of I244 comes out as 47.61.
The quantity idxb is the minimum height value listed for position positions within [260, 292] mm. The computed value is 107.4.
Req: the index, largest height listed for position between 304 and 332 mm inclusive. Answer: 120.2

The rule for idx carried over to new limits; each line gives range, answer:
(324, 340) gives 123.8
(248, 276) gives 115.8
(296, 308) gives 114.6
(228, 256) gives 109.7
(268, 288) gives 116.3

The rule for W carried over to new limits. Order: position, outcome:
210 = 96.85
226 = 62.47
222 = 78.06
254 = 109.7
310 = 111.8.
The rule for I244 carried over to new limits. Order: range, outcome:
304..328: 105.5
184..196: 110.4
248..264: 102.2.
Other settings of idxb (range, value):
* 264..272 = 110.8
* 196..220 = 79.09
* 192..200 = 112.1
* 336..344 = 123.8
